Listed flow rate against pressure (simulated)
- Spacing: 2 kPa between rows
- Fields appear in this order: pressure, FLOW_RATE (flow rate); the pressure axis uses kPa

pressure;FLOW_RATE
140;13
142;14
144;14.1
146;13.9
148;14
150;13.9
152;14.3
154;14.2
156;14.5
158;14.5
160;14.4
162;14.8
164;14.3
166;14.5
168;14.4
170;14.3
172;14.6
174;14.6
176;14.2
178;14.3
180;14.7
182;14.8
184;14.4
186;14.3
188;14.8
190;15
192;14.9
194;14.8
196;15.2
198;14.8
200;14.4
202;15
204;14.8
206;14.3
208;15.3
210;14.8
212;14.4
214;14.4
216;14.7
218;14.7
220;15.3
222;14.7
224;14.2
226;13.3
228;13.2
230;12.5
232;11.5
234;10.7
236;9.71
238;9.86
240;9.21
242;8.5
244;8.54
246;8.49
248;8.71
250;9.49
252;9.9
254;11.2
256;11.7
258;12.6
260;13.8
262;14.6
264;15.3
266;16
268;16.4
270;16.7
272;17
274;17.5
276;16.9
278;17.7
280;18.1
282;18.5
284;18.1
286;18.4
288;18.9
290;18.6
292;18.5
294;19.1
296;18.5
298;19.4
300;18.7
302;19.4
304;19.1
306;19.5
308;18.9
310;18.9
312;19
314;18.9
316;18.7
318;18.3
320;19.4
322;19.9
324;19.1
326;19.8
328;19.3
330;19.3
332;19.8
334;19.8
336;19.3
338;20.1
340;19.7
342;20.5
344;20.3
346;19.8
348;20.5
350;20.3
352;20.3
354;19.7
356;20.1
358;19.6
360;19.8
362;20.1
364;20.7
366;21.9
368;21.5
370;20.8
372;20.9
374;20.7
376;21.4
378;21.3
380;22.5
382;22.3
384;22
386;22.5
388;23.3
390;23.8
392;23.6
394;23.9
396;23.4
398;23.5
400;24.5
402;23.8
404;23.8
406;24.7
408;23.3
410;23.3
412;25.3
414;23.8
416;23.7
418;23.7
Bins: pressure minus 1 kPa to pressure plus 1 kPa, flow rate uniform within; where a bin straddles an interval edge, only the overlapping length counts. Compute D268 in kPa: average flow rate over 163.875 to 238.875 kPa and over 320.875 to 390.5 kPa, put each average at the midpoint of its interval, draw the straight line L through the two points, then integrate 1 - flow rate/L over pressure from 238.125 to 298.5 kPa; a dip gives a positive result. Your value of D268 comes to 8.1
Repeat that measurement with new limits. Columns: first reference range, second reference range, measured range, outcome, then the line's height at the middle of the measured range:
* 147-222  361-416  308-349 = 1.64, 20.3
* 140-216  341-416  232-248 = 7.06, 16.8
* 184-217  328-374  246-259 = 4.85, 16.6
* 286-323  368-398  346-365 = 0.94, 21.1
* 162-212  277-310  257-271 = 2.02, 17.6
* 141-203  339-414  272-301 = 0.52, 18.6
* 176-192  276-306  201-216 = 0.78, 15.5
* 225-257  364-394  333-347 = -0.87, 18.8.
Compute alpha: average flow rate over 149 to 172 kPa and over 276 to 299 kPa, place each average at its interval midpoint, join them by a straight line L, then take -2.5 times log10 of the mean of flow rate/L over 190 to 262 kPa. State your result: 0.27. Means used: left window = 14.4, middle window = 12.7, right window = 18.5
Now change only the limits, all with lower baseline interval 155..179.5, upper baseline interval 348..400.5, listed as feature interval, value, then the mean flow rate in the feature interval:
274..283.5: 0.03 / 17.8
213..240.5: 0.28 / 12.8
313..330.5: 0.04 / 19.2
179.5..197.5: 0.03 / 14.8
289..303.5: 0.00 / 18.9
